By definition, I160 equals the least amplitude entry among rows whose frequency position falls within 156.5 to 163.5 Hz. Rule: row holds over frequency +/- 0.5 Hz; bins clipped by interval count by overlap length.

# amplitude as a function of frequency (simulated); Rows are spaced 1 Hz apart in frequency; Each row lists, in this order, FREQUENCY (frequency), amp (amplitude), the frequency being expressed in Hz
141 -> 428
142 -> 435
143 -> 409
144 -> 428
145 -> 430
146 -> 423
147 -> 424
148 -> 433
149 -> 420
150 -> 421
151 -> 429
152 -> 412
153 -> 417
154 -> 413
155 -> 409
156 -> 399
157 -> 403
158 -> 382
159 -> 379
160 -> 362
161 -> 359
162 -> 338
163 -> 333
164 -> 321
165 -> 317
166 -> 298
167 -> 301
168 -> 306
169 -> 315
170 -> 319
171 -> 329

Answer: 333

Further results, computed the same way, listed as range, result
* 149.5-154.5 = 412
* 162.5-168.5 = 298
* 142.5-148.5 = 409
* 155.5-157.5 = 399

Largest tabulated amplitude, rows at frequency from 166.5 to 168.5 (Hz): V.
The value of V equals 306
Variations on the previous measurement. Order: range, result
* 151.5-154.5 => 417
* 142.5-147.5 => 430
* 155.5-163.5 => 403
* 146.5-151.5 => 433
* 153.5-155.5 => 413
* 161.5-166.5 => 338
